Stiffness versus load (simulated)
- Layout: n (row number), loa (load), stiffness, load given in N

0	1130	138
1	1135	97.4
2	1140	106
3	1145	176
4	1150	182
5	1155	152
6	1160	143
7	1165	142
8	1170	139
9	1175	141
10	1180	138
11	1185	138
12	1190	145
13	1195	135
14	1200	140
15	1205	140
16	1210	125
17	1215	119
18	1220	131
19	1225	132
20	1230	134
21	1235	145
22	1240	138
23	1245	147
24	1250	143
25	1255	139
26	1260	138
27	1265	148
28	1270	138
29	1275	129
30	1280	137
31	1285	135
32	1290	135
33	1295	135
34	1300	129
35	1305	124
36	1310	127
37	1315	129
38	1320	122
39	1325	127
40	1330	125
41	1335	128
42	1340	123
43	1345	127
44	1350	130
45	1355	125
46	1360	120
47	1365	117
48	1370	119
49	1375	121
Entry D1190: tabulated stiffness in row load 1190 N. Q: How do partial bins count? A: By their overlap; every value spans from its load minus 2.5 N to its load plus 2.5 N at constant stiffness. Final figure 145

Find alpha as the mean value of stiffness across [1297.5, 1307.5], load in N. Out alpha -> 126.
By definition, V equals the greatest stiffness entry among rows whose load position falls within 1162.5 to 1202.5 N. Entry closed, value 145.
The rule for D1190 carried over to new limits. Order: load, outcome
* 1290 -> 135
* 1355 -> 125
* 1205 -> 140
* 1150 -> 182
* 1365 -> 117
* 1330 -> 125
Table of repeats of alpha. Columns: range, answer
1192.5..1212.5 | 135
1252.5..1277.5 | 138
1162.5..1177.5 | 141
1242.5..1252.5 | 145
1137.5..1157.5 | 154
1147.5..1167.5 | 155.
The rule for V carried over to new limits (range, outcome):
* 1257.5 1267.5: 148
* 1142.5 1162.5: 182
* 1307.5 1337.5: 129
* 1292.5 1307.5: 135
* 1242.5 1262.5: 147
